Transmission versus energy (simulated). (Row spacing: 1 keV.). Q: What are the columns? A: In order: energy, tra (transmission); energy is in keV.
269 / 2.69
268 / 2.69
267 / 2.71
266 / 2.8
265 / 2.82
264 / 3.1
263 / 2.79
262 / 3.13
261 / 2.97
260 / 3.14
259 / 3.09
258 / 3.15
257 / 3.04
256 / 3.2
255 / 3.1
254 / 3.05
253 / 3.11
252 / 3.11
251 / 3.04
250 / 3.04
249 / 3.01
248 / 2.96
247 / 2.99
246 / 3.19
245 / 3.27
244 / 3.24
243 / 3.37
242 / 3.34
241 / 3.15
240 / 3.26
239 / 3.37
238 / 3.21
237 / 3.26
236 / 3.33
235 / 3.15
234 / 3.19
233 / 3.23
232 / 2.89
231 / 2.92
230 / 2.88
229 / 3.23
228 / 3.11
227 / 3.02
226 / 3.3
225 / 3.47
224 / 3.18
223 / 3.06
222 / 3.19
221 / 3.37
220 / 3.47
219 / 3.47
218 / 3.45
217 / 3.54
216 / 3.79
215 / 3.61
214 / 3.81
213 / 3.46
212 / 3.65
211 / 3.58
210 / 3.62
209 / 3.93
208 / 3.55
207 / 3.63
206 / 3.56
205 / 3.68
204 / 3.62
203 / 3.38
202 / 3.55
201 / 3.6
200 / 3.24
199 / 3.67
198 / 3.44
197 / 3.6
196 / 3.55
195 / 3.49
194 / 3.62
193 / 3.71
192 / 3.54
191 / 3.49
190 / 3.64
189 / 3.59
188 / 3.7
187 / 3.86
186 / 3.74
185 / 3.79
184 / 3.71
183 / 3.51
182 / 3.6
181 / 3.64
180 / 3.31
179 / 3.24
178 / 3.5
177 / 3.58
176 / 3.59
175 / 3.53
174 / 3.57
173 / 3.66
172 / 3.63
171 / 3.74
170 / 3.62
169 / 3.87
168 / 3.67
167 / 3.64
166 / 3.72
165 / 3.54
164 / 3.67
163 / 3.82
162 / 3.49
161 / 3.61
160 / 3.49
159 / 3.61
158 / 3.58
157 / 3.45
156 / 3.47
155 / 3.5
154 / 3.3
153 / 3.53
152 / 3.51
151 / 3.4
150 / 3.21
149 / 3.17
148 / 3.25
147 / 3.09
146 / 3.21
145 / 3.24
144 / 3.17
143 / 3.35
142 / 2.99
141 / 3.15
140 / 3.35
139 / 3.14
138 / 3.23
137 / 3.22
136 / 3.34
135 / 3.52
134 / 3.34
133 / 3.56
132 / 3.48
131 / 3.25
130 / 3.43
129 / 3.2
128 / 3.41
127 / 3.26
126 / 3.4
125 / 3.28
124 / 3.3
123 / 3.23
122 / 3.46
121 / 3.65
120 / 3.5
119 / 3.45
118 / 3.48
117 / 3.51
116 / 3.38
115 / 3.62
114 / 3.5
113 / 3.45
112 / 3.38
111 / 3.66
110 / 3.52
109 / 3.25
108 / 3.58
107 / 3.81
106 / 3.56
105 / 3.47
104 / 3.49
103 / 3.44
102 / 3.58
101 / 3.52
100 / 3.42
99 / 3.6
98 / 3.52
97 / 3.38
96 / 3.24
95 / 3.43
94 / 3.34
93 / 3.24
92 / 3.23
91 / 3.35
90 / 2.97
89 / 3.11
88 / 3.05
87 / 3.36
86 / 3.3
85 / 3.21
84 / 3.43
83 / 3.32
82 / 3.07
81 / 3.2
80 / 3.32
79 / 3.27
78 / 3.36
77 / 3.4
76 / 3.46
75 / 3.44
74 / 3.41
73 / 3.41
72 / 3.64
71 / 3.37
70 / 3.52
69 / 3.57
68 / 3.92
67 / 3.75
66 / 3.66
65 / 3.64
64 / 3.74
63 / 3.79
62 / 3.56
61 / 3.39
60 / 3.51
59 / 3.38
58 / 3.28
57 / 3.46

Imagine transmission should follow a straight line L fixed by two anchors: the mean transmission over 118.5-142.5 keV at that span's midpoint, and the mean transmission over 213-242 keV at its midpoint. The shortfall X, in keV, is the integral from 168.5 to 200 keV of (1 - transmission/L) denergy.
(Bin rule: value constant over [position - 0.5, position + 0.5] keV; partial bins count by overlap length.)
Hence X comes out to -2.74 keV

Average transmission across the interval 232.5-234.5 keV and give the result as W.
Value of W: 3.21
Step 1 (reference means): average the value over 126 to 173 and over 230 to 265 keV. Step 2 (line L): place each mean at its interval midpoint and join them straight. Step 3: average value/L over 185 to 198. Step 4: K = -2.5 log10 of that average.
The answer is -0.104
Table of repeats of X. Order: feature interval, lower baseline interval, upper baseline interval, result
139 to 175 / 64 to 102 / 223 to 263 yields -2.0 keV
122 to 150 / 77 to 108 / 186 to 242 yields 0.9 keV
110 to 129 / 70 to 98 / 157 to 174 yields 0.1 keV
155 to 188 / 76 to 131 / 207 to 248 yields -2.5 keV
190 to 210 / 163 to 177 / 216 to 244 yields -0.7 keV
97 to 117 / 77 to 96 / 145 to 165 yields -1.2 keV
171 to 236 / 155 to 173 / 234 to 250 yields -1.4 keV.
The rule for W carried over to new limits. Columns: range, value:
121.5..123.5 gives 3.34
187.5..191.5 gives 3.61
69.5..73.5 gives 3.48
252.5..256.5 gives 3.12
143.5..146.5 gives 3.21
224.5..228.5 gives 3.22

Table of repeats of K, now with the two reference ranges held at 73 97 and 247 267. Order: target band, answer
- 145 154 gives -0.035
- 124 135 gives -0.048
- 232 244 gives -0.065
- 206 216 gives -0.179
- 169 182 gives -0.135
